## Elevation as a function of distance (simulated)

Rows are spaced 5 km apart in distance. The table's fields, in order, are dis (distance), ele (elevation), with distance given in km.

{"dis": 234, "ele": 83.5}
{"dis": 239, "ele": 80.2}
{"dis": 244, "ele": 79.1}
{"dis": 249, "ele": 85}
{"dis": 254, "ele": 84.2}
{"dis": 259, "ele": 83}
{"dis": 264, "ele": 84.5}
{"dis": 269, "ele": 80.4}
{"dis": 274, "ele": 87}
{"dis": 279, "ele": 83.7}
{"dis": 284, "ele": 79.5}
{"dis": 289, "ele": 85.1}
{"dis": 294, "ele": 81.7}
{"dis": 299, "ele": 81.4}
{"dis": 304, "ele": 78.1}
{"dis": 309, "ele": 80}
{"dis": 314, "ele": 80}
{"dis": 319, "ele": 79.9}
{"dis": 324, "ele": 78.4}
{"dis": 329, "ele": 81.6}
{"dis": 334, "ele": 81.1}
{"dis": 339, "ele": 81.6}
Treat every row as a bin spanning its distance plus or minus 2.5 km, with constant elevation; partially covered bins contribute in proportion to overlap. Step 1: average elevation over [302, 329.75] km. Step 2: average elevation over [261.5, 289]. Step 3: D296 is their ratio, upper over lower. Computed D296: 0.96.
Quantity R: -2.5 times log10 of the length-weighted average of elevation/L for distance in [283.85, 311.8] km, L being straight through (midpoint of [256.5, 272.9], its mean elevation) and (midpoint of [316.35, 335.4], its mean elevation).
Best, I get 0.006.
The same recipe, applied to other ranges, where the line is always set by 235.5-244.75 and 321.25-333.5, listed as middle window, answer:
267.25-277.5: -0.05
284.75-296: -0.04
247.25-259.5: -0.05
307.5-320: 0.00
